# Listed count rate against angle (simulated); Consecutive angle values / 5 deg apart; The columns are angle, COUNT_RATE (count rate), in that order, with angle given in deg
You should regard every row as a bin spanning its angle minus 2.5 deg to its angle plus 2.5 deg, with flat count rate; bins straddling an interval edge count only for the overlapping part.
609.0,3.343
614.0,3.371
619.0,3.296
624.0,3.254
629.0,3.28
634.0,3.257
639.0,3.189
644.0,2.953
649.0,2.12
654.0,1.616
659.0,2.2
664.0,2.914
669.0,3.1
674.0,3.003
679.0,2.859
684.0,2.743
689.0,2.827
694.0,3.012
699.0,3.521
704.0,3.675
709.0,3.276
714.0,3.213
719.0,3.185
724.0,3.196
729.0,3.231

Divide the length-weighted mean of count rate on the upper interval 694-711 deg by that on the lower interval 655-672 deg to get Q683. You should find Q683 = 1.3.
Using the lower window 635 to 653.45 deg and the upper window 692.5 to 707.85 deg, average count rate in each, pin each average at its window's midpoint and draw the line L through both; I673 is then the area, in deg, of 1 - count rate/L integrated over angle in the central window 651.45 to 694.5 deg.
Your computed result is 5.4 deg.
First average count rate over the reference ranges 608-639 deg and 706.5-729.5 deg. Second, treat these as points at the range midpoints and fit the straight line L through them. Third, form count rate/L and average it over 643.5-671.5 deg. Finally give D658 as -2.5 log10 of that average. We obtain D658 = 0.31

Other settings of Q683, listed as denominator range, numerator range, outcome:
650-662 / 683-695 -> 1.45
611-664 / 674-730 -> 1.10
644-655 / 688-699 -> 1.43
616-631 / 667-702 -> 0.92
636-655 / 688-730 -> 1.27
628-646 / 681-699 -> 0.93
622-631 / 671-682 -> 0.90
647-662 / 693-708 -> 1.71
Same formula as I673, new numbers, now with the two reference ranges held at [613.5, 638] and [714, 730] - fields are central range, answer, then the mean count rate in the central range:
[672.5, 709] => 1.4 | 3.11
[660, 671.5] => 1.2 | 2.9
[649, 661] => 4.8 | 1.94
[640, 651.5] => 2.3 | 2.62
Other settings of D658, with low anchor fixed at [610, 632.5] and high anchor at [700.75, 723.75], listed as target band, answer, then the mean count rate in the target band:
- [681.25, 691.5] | 0.19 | 2.79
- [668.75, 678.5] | 0.11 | 3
